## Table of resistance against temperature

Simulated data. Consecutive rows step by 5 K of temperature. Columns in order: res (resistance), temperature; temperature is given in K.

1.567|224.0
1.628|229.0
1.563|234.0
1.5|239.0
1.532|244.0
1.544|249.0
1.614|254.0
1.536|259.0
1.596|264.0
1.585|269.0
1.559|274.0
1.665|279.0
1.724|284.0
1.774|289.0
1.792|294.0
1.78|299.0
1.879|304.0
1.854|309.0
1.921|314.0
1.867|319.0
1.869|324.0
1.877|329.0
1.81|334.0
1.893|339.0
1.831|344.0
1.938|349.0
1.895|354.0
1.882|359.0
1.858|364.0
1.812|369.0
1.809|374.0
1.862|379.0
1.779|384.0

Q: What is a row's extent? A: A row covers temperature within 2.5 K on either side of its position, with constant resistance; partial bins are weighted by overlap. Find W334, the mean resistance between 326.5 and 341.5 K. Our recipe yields 1.86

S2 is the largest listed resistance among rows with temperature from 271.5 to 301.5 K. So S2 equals 1.792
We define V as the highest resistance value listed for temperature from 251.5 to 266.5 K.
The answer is 1.614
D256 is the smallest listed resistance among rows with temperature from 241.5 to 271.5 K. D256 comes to 1.532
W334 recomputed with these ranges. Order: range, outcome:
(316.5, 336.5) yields 1.86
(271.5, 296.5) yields 1.7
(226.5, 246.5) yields 1.56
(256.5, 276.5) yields 1.57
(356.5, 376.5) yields 1.84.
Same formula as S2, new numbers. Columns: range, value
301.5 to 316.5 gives 1.921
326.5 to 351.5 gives 1.938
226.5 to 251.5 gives 1.628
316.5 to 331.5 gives 1.877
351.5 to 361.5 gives 1.895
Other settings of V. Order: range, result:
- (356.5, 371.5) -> 1.882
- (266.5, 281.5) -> 1.665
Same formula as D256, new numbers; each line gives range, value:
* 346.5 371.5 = 1.812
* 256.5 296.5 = 1.536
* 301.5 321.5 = 1.854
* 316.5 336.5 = 1.81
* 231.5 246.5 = 1.5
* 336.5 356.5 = 1.831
